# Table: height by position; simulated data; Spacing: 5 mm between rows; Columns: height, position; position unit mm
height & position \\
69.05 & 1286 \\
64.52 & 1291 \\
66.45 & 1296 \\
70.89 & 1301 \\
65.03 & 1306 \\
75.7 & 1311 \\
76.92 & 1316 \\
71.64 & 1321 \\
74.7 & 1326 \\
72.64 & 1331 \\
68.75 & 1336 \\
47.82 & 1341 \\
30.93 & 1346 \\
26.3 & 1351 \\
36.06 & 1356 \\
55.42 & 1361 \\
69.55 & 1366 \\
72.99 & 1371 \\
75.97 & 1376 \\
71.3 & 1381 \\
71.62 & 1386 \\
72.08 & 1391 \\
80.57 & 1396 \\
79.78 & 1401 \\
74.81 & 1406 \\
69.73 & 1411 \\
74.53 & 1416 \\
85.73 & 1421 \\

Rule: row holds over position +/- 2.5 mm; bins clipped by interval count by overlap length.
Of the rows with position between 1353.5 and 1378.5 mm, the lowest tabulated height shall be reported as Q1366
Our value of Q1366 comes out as 36.06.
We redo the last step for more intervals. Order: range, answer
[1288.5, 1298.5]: 64.52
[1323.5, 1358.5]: 26.3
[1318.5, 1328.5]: 71.64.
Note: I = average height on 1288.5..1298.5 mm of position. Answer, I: 65.5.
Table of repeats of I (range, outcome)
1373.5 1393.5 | 72.7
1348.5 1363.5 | 39.3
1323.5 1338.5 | 72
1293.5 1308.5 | 67.5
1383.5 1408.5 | 75.8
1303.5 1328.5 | 72.8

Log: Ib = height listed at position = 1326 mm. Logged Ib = 74.7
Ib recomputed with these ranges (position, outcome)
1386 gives 71.62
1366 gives 69.55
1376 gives 75.97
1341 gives 47.82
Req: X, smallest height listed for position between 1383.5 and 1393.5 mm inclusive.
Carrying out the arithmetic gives 71.62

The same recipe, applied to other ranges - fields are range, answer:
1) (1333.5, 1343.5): 47.82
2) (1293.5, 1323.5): 65.03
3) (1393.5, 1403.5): 79.78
